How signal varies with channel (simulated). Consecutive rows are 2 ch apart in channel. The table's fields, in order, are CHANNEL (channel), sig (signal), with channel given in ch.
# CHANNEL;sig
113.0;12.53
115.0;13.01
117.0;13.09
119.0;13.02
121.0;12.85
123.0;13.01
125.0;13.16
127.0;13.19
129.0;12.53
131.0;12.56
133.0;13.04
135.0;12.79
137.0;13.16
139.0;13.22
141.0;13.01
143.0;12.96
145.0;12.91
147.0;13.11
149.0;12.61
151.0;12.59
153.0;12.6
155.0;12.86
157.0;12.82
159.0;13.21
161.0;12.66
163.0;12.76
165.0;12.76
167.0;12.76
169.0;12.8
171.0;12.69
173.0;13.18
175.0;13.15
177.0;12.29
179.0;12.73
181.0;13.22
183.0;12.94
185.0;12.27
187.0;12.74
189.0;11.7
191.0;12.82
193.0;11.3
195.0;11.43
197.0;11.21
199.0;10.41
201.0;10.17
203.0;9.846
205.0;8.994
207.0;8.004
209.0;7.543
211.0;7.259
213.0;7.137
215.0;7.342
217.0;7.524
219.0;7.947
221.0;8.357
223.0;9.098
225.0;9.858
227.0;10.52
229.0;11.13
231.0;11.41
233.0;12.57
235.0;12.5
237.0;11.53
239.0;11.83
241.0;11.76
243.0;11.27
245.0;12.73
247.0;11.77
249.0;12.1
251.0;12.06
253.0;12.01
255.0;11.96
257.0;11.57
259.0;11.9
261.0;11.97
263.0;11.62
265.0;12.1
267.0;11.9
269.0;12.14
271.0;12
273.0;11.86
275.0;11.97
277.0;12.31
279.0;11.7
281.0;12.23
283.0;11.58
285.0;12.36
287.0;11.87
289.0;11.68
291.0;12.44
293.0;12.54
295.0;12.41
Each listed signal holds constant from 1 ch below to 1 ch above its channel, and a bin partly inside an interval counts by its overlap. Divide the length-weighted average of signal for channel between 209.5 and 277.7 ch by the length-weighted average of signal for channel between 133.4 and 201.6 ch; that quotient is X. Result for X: 0.9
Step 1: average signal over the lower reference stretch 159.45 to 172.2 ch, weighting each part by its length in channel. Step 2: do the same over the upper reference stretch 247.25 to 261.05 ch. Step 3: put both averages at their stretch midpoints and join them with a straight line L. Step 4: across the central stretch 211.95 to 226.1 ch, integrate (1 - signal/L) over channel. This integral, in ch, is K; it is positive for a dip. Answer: 4.7 ch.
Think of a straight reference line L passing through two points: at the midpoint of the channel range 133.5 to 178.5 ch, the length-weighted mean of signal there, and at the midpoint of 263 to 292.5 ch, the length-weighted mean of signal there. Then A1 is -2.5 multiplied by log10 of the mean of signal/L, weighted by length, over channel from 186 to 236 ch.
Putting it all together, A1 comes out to 0.25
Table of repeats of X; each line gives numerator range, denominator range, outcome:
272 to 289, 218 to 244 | 1.11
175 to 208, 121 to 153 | 0.89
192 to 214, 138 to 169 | 0.73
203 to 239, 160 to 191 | 0.74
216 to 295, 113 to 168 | 0.89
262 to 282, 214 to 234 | 1.25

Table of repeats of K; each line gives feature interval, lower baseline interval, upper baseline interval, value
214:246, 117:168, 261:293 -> 4.8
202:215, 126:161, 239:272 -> 4.5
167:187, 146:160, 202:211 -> -3.6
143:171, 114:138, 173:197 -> -0.3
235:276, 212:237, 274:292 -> -3.8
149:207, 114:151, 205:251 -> -2.6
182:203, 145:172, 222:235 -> 0.5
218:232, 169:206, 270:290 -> 2.5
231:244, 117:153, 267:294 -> 0.5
